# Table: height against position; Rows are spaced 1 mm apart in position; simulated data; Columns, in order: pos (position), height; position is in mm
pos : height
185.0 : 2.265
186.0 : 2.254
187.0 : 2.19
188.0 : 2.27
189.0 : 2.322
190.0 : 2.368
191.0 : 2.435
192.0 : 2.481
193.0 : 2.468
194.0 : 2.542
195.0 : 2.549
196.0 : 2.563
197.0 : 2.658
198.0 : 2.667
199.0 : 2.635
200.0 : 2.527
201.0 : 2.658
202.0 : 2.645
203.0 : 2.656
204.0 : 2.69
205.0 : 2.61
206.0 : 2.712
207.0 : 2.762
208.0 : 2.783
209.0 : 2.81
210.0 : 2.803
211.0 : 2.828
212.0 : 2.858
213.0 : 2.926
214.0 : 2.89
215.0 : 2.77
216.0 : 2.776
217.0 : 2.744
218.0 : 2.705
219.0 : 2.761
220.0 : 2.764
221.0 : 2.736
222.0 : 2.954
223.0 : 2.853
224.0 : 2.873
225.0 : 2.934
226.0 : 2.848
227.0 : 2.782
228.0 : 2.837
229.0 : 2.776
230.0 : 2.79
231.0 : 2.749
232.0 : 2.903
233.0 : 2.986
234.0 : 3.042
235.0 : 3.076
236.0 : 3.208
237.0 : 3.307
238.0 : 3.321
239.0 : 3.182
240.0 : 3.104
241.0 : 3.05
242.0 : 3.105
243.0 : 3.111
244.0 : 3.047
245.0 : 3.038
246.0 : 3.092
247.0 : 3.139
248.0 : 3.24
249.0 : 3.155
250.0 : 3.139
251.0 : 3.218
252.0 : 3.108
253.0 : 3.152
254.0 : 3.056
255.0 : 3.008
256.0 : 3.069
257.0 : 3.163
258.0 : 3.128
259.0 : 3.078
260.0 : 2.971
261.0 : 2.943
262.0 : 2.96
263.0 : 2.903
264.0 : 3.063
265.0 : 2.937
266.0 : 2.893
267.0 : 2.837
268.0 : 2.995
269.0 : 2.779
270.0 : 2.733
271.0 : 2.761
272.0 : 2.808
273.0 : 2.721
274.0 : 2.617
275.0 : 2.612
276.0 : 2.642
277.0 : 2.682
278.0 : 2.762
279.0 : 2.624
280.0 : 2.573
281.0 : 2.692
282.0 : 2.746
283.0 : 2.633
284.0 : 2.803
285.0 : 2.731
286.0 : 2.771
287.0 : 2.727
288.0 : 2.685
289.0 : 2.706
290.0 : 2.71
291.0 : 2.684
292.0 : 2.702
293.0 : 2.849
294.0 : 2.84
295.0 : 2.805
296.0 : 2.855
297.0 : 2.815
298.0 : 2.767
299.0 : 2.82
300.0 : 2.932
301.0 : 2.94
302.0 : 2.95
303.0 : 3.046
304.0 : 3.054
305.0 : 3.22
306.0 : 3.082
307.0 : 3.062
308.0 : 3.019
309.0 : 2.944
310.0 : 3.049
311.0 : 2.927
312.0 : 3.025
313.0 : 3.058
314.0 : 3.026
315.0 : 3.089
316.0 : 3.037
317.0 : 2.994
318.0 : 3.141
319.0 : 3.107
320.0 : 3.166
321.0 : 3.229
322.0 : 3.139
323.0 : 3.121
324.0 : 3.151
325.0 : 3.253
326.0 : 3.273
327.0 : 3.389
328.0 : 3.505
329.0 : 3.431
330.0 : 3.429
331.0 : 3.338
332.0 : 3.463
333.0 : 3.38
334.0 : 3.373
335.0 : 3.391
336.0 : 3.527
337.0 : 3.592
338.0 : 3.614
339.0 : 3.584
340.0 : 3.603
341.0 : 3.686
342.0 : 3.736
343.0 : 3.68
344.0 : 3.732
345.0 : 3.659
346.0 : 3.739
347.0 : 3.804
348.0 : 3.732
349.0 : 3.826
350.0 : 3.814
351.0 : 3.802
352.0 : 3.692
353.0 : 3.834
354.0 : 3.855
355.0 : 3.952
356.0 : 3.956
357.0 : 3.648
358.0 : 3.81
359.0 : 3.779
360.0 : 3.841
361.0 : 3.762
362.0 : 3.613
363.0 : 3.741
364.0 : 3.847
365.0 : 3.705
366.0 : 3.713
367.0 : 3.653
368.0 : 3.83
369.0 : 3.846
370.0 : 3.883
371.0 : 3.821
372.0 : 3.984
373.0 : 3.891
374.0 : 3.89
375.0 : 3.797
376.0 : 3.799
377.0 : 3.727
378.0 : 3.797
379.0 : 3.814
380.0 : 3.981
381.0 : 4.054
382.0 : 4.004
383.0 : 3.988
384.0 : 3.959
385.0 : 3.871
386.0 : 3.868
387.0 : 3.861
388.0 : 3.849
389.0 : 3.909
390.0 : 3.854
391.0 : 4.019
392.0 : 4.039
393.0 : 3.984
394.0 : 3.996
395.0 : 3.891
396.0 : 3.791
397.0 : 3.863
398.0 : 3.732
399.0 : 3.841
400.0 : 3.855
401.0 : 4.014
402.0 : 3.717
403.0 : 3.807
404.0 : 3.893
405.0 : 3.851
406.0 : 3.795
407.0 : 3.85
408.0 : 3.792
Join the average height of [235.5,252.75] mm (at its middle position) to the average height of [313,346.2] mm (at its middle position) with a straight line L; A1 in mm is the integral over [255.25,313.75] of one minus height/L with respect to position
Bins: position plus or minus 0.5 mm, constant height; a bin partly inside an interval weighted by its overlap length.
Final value 7.1 mm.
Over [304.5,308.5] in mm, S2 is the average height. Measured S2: 3.1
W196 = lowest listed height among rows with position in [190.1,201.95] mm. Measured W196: 2.435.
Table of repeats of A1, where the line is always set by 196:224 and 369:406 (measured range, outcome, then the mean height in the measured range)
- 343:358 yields -0.57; 3.79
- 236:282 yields 1.29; 2.97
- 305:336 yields 2.37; 3.19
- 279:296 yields 2.70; 2.73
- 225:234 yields 0.06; 2.85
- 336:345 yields -0.16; 3.65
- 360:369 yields -0.02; 3.75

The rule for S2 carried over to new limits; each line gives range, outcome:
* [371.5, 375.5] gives 3.89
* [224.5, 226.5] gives 2.89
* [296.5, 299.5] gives 2.8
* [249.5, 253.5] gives 3.15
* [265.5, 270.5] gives 2.85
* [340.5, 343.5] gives 3.7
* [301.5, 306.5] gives 3.07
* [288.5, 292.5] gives 2.7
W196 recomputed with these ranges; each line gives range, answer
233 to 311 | 2.573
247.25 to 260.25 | 2.971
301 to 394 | 2.927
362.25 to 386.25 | 3.653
